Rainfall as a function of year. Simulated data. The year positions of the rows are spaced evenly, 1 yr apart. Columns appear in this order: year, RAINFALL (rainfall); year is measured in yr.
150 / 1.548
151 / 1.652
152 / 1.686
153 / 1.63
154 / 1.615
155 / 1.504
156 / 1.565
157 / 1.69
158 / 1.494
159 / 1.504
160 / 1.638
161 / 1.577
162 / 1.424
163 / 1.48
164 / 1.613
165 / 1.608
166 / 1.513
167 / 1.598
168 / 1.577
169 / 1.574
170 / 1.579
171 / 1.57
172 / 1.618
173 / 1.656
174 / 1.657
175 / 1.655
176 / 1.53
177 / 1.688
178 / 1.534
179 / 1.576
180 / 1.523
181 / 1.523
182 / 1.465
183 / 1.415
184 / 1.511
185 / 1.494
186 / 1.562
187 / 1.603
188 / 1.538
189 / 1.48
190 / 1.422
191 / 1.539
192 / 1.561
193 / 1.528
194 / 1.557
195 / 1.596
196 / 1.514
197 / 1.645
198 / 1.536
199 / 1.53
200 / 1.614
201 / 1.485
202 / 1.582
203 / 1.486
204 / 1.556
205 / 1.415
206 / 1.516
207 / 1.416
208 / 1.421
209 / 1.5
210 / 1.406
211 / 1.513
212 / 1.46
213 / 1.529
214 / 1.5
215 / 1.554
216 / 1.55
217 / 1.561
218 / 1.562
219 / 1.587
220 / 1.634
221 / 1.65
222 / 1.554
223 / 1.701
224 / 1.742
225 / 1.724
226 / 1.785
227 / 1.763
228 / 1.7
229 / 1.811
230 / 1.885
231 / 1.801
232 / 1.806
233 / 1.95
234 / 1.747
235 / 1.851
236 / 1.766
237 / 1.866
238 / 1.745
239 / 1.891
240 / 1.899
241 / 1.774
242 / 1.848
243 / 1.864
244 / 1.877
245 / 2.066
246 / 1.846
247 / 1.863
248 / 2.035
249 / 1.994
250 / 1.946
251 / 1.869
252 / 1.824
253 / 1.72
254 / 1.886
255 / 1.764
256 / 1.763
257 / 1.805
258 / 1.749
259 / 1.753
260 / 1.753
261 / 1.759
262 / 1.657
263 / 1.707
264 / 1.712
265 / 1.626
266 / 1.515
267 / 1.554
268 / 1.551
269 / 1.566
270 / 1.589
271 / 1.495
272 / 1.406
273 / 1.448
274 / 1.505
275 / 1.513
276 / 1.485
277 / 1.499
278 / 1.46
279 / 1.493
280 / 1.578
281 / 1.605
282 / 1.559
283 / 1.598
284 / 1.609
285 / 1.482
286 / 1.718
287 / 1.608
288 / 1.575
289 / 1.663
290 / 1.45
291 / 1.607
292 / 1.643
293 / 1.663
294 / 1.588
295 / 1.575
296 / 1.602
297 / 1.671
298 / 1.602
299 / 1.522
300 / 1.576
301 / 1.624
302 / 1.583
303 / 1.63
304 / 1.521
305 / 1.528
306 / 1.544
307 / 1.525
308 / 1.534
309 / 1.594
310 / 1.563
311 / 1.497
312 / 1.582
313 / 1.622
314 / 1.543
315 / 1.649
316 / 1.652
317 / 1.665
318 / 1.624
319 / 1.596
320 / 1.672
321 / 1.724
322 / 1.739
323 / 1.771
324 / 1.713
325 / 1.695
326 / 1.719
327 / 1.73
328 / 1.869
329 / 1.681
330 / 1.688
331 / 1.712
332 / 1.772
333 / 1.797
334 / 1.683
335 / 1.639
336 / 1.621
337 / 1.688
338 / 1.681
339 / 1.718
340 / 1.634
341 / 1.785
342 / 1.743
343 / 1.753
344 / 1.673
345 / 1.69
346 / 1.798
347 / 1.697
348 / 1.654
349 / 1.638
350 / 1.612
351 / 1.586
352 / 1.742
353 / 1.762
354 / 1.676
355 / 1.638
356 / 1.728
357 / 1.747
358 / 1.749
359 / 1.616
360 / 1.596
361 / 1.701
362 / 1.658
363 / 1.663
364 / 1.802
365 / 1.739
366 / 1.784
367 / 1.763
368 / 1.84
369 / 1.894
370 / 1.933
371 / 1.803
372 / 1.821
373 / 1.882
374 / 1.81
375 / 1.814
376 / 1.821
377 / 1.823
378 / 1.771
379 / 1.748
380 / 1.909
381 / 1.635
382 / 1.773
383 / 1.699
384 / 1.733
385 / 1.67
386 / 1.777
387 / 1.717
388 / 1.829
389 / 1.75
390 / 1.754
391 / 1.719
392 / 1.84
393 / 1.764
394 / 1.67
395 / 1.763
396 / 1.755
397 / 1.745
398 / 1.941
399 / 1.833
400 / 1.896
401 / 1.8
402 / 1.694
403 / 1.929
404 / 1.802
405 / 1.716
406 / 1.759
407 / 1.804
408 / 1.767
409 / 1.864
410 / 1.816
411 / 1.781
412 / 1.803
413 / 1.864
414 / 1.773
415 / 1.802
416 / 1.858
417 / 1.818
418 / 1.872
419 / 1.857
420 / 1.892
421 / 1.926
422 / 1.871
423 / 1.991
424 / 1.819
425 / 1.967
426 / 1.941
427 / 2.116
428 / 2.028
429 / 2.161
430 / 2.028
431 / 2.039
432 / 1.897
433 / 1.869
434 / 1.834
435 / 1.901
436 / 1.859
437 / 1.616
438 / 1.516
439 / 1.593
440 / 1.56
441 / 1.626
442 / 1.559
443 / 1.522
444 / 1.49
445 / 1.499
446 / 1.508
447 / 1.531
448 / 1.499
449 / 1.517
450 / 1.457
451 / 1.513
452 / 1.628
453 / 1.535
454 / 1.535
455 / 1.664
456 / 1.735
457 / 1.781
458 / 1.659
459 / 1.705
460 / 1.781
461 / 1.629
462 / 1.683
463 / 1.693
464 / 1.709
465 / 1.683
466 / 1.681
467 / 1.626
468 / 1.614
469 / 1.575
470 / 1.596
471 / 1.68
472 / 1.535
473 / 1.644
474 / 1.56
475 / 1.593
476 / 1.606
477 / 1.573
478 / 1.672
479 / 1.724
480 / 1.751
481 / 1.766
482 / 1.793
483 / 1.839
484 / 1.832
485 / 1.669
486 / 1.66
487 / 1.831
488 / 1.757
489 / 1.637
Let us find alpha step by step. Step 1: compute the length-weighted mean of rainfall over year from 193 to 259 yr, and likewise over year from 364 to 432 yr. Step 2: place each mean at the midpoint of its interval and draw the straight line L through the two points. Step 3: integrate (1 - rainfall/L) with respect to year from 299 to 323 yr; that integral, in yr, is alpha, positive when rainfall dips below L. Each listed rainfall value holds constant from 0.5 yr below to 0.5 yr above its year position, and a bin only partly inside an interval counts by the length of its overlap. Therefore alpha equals 2.2 yr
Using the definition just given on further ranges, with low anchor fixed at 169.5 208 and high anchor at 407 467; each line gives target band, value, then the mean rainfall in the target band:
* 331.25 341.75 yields -0.2 yr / 1.7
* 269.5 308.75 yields 1.6 yr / 1.56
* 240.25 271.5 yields -3.3 yr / 1.77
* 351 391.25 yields -1.5 yr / 1.76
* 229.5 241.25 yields -1.9 yr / 1.83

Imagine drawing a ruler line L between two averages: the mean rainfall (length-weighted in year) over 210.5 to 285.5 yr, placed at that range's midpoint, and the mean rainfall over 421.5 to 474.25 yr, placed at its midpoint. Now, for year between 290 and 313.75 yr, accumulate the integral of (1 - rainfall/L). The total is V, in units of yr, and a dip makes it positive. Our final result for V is 1.6 yr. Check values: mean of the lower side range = 1.69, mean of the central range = 1.58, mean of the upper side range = 1.7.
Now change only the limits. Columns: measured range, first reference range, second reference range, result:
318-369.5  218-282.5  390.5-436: 2.5 yr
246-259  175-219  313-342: -2.0 yr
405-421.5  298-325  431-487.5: -1.8 yr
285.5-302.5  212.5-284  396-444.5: 1.3 yr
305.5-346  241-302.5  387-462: 0.7 yr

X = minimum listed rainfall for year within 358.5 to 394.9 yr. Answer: 1.596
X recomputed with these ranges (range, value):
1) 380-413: 1.635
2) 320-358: 1.586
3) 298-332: 1.497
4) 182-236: 1.406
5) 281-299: 1.45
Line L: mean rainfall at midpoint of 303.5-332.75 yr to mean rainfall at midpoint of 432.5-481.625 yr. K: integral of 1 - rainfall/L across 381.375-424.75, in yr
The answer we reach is -4.3 yr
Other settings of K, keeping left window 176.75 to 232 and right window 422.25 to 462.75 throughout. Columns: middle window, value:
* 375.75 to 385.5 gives -0.4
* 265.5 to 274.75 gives 0.6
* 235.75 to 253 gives -3.0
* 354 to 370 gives -0.6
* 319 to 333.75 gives -0.7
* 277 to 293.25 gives 0.4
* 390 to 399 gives -0.5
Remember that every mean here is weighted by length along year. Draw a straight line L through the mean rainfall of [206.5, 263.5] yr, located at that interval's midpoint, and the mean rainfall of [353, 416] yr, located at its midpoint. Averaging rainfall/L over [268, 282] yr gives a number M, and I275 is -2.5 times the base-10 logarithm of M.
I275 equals 0.15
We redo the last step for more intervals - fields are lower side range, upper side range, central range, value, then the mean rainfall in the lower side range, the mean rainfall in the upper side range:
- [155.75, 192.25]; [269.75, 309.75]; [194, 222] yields 0.018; 1.56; 1.56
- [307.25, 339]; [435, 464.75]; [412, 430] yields -0.178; 1.67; 1.61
